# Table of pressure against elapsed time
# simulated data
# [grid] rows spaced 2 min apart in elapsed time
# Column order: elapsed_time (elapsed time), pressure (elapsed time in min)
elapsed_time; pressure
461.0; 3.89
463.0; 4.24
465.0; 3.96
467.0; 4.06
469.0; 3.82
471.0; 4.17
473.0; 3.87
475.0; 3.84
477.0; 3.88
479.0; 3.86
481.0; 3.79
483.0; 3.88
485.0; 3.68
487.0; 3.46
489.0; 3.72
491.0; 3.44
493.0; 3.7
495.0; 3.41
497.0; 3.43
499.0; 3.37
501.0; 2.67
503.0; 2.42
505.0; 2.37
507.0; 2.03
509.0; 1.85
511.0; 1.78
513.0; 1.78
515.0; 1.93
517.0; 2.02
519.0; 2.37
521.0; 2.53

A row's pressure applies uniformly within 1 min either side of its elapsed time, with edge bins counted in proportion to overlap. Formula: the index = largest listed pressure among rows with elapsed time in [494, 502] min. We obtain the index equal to 3.43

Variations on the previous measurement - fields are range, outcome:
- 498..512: 3.37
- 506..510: 2.03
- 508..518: 2.02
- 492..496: 3.7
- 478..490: 3.88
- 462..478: 4.24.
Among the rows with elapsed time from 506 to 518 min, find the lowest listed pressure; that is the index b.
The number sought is 1.78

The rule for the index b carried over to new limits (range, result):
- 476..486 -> 3.68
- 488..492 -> 3.44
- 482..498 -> 3.41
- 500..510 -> 1.85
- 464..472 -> 3.82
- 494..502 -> 2.67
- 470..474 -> 3.87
